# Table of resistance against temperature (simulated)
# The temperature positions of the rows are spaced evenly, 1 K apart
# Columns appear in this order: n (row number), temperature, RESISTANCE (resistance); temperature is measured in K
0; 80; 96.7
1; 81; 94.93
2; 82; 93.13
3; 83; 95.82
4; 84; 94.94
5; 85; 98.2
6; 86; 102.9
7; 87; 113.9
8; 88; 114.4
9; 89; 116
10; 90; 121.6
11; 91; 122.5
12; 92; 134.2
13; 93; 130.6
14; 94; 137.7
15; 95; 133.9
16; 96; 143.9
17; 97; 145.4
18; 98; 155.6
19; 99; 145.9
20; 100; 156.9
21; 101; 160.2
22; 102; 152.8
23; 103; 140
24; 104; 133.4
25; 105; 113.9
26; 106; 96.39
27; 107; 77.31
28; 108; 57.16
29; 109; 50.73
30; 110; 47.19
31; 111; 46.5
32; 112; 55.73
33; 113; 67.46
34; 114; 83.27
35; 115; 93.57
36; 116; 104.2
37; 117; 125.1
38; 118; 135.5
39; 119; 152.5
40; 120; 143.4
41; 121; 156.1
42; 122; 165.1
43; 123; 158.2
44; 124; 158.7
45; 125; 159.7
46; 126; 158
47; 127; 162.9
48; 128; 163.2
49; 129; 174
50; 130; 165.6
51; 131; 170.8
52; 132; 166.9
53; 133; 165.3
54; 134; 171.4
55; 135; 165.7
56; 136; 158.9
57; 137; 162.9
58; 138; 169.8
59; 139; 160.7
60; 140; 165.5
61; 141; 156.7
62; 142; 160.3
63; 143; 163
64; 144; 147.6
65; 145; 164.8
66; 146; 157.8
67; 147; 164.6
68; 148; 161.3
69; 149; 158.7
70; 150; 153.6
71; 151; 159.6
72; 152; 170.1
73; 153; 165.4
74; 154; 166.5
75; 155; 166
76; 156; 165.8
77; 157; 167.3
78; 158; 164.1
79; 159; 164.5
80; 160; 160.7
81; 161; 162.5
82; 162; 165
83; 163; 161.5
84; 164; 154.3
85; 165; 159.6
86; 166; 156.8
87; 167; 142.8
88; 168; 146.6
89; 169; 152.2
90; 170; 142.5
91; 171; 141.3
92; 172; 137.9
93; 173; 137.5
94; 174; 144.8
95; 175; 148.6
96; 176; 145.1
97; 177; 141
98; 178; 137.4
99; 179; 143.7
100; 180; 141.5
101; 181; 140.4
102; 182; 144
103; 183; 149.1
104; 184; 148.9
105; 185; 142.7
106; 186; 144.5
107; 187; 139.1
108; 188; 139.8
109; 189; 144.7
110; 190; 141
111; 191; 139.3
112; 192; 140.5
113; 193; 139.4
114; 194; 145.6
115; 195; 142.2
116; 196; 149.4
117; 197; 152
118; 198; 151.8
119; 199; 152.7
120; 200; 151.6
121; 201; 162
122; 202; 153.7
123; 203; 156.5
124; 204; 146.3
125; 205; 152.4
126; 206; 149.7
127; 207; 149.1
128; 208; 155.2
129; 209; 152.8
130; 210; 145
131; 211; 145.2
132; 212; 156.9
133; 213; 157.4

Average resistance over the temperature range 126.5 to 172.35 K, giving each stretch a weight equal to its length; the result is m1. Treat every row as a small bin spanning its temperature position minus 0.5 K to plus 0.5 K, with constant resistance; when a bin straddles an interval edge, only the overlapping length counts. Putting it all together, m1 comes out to 161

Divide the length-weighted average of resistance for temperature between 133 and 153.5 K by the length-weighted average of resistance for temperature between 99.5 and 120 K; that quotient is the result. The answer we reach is 1.6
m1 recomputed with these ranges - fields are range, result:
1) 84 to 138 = 130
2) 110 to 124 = 114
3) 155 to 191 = 149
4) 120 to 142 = 163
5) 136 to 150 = 161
